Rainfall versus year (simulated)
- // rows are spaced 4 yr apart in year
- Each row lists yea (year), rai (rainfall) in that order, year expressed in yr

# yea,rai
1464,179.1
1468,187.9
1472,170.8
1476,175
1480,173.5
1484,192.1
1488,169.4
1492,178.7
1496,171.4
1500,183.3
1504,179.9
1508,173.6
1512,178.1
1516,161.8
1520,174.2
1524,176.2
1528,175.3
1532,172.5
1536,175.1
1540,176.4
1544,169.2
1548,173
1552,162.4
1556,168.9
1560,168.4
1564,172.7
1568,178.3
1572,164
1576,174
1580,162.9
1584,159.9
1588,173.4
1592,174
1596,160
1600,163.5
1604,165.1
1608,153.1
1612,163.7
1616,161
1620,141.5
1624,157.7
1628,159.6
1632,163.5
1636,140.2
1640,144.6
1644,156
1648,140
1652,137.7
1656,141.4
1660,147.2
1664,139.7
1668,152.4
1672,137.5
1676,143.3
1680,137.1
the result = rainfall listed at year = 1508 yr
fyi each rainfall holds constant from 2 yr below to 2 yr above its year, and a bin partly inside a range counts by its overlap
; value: 173.6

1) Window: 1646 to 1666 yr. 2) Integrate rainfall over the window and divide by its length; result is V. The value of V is 141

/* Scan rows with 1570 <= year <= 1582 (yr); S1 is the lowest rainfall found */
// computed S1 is 162.9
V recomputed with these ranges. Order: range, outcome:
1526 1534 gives 174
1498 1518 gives 175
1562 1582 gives 170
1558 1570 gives 173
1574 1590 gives 168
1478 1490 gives 178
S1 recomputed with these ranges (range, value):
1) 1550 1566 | 162.4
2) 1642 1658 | 137.7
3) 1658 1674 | 137.5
